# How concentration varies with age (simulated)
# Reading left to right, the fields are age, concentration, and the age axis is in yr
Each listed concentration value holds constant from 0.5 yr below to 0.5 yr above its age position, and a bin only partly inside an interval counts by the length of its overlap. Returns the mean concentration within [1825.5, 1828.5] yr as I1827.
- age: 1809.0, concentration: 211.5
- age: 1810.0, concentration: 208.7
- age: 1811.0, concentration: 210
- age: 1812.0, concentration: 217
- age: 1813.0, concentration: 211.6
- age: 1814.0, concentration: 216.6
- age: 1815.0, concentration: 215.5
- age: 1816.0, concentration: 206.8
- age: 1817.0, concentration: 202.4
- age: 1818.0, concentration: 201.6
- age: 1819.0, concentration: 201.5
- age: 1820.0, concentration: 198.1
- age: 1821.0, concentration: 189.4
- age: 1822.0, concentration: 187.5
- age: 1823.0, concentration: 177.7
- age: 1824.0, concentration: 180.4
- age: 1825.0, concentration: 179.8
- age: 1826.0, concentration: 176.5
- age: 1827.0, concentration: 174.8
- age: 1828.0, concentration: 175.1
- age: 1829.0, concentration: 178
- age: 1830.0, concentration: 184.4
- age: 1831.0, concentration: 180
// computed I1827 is 175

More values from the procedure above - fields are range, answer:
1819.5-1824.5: 187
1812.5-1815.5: 215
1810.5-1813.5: 213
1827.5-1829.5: 177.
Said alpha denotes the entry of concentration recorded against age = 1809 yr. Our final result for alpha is 211.5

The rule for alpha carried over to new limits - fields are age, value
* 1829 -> 178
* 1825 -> 179.8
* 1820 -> 198.1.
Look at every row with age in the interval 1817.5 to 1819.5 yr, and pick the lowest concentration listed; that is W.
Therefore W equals 201.5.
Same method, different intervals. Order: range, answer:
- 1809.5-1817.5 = 202.4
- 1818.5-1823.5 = 177.7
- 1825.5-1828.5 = 174.8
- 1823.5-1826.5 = 176.5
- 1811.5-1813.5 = 211.6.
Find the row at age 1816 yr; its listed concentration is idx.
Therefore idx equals 206.8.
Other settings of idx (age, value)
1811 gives 210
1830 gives 184.4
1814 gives 216.6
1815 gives 215.5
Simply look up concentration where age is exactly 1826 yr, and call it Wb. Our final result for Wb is 176.5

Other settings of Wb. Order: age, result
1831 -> 180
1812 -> 217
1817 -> 202.4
